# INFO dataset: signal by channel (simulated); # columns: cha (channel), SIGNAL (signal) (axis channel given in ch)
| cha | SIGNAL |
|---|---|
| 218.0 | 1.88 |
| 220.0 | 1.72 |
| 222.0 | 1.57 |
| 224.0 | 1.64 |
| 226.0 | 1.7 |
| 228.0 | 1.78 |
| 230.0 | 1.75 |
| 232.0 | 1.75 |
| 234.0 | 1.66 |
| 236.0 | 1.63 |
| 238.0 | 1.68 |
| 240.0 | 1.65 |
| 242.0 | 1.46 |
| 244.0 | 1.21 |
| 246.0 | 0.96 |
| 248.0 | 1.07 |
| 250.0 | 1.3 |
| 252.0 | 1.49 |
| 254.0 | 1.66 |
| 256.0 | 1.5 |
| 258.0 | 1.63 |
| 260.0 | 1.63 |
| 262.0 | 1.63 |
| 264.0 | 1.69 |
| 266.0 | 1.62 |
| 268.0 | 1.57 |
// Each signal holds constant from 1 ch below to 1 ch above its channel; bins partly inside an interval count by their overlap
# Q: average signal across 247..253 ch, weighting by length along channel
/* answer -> 1.29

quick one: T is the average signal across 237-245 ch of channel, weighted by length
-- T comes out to 1.5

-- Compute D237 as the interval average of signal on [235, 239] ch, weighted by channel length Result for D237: 1.65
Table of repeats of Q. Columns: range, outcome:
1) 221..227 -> 1.64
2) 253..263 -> 1.61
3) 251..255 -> 1.57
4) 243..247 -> 1.08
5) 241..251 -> 1.2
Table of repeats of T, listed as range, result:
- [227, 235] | 1.74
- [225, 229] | 1.74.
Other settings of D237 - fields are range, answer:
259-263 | 1.63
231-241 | 1.67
